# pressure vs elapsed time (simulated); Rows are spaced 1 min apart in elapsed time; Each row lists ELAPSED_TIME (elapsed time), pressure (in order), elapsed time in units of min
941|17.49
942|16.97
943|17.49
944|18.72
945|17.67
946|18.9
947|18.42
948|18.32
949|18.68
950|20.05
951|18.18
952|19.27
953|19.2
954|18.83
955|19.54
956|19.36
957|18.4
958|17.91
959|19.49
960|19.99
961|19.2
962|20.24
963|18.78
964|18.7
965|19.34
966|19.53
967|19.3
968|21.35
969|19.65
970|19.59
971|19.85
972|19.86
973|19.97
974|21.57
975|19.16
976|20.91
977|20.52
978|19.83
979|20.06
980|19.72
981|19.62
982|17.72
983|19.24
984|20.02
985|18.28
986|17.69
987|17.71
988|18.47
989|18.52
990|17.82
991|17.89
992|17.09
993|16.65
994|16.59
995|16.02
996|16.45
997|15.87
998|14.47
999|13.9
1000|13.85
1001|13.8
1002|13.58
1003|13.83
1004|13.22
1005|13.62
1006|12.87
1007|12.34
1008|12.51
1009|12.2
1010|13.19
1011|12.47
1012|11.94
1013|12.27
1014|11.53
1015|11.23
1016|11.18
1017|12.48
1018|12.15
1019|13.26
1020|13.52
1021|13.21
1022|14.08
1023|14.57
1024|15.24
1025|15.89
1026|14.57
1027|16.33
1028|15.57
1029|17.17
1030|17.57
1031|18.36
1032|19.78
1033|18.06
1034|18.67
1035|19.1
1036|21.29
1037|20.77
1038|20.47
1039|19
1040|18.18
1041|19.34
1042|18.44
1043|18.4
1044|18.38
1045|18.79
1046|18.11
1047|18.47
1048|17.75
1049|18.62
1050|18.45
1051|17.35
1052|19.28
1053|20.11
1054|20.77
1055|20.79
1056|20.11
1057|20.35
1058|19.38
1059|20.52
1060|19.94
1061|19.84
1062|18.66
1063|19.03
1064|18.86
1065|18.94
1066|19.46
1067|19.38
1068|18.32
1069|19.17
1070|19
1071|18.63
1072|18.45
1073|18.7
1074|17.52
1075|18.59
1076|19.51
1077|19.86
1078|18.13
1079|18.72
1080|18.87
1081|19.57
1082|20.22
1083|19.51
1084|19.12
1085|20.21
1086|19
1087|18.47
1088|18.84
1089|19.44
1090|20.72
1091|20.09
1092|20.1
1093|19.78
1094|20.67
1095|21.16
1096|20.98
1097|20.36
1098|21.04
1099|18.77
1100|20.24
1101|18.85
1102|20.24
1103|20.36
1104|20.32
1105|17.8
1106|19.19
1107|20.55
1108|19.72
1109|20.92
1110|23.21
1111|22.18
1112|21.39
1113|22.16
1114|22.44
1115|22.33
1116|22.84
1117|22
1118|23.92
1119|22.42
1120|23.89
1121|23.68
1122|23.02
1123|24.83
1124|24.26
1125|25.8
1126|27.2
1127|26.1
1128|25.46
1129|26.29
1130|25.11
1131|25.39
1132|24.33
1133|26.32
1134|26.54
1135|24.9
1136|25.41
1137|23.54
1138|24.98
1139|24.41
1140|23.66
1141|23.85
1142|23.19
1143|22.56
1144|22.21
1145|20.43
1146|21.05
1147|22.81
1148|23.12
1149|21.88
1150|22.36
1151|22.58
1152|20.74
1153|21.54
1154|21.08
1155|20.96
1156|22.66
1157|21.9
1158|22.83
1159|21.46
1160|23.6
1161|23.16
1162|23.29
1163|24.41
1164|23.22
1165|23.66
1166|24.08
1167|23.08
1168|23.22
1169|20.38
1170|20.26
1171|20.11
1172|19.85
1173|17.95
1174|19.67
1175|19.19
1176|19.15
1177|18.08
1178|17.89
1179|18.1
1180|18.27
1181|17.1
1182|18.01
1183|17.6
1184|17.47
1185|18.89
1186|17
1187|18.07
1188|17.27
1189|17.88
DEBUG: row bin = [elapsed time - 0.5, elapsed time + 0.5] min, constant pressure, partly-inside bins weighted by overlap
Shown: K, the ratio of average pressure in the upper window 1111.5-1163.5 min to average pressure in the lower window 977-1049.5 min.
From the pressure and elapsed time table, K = 1.44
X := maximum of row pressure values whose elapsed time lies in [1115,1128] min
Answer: 27.2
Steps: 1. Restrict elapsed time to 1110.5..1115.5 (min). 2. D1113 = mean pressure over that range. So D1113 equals 22.1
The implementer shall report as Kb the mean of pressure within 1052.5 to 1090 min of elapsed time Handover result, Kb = 19.3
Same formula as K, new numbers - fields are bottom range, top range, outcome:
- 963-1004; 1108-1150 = 1.31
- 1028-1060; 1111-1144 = 1.27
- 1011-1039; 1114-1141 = 1.57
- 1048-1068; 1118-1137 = 1.29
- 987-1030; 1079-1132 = 1.49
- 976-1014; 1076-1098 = 1.23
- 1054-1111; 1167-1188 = 0.96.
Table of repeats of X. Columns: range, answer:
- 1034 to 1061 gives 21.29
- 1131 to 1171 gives 26.54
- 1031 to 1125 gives 25.8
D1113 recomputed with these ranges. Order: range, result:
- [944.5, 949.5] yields 18.4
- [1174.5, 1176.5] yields 19.2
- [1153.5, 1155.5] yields 21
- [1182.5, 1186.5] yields 17.7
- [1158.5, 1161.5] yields 22.7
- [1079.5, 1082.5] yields 19.6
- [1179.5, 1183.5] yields 17.7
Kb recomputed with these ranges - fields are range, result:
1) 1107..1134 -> 23.7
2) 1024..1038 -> 17.9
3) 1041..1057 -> 19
